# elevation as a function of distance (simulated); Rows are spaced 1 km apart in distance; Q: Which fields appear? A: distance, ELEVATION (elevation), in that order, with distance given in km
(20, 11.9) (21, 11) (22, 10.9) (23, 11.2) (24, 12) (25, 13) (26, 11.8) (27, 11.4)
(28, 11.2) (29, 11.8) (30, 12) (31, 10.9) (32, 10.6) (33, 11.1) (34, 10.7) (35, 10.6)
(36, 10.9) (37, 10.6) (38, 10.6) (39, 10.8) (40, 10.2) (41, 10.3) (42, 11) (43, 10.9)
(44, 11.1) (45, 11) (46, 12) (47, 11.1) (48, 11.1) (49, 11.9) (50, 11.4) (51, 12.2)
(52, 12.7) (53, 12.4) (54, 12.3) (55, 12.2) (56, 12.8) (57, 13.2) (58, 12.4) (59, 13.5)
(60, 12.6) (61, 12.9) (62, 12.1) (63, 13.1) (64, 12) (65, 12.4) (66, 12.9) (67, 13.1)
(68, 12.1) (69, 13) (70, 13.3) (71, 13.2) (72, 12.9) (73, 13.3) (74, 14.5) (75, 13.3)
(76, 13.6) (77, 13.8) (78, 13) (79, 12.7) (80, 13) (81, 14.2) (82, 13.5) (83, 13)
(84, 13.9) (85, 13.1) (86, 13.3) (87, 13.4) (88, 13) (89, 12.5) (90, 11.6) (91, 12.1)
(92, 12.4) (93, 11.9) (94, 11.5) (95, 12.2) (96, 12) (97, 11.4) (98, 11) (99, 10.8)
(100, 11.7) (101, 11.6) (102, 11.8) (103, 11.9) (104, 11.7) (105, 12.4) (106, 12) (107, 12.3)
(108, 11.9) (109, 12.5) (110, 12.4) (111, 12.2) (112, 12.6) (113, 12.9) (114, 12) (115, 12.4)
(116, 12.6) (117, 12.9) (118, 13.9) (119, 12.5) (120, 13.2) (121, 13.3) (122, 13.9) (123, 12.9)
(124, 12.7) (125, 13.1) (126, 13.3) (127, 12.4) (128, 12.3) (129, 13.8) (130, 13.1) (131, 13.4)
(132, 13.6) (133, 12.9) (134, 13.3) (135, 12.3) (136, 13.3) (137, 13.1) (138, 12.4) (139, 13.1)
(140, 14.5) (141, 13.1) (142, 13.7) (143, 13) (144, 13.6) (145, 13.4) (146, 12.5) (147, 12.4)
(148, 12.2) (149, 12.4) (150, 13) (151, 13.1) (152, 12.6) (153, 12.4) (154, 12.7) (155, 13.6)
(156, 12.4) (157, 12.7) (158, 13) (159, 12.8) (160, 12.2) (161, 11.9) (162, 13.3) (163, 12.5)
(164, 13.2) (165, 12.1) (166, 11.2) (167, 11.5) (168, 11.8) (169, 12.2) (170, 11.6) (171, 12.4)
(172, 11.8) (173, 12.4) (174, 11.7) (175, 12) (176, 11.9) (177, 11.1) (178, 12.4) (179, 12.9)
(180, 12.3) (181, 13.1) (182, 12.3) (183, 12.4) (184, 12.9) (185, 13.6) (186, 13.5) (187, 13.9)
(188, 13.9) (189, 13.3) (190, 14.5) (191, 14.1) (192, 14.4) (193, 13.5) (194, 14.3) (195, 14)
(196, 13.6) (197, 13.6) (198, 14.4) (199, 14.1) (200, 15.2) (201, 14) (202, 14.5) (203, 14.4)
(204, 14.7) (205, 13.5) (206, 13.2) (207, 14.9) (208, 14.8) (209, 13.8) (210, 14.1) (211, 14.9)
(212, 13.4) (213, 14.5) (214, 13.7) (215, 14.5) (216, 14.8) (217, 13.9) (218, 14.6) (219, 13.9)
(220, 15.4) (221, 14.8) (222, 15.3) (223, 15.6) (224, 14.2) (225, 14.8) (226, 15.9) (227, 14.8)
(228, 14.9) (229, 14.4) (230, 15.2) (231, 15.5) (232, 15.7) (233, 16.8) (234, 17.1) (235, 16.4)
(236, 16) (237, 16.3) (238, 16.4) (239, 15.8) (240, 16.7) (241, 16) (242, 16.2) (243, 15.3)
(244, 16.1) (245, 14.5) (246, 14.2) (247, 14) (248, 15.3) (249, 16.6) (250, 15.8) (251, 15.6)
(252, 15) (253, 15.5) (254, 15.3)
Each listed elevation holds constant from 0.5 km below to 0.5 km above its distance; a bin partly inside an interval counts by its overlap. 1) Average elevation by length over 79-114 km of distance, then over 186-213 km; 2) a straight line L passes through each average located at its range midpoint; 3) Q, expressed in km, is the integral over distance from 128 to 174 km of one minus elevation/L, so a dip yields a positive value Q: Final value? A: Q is 1.9 km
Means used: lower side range 12.3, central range 12.7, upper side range 14.1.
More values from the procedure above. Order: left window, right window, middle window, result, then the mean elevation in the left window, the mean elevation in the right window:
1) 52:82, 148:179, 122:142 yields -0.9 km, 13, 12.3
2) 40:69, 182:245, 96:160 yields 2.9 km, 12.1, 14.7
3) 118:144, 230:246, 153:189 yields 4.3 km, 13.2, 16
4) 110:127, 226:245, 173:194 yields 2.2 km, 12.9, 15.8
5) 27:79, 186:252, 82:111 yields 1.3 km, 12.1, 14.8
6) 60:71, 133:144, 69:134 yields 1.1 km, 12.7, 13.2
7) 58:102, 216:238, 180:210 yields 1.8 km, 12.7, 15.3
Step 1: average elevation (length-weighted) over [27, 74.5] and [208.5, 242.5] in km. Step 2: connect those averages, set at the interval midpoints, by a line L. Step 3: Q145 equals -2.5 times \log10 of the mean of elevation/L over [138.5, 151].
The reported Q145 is 0.05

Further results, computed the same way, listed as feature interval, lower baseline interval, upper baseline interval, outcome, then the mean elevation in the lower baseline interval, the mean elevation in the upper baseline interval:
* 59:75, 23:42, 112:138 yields -0.10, 11.1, 13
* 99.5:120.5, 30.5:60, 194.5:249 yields 0.03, 11.5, 14.9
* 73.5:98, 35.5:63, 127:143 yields -0.04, 11.7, 13.2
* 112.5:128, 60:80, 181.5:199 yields 0.03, 13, 13.7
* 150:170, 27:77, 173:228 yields 0.08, 12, 13.9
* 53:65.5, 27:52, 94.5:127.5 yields -0.10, 11.1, 12.4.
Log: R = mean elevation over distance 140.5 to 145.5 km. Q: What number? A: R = 13.4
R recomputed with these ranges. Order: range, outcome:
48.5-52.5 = 12.1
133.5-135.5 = 12.8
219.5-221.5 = 15.1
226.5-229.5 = 14.7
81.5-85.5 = 13.4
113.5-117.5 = 12.5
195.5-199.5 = 13.9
